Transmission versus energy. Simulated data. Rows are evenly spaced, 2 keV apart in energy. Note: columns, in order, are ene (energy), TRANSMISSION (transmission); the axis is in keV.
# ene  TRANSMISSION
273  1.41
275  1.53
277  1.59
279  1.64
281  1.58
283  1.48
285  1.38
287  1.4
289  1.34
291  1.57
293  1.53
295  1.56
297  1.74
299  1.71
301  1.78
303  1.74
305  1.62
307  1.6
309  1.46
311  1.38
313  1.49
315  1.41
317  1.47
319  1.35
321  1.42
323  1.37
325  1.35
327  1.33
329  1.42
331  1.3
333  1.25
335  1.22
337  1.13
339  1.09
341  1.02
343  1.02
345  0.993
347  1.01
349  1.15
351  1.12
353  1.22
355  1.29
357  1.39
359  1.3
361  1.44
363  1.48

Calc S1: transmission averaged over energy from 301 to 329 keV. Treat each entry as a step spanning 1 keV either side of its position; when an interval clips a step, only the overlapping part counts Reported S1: 1.47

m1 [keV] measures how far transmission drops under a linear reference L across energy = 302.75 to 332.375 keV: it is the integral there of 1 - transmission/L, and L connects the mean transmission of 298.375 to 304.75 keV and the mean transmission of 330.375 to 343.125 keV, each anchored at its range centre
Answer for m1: 0.5 keV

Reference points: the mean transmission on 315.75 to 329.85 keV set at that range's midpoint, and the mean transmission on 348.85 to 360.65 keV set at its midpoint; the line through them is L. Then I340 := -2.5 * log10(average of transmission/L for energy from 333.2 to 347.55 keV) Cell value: 0.217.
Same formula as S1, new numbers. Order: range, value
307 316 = 1.45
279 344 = 1.43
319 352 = 1.2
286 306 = 1.6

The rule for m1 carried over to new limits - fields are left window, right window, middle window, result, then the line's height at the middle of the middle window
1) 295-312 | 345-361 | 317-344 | 2.77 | 1.4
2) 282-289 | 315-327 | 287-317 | -3.40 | 1.4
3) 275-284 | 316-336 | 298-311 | -1.62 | 1.45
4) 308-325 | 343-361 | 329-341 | 0.90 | 1.3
